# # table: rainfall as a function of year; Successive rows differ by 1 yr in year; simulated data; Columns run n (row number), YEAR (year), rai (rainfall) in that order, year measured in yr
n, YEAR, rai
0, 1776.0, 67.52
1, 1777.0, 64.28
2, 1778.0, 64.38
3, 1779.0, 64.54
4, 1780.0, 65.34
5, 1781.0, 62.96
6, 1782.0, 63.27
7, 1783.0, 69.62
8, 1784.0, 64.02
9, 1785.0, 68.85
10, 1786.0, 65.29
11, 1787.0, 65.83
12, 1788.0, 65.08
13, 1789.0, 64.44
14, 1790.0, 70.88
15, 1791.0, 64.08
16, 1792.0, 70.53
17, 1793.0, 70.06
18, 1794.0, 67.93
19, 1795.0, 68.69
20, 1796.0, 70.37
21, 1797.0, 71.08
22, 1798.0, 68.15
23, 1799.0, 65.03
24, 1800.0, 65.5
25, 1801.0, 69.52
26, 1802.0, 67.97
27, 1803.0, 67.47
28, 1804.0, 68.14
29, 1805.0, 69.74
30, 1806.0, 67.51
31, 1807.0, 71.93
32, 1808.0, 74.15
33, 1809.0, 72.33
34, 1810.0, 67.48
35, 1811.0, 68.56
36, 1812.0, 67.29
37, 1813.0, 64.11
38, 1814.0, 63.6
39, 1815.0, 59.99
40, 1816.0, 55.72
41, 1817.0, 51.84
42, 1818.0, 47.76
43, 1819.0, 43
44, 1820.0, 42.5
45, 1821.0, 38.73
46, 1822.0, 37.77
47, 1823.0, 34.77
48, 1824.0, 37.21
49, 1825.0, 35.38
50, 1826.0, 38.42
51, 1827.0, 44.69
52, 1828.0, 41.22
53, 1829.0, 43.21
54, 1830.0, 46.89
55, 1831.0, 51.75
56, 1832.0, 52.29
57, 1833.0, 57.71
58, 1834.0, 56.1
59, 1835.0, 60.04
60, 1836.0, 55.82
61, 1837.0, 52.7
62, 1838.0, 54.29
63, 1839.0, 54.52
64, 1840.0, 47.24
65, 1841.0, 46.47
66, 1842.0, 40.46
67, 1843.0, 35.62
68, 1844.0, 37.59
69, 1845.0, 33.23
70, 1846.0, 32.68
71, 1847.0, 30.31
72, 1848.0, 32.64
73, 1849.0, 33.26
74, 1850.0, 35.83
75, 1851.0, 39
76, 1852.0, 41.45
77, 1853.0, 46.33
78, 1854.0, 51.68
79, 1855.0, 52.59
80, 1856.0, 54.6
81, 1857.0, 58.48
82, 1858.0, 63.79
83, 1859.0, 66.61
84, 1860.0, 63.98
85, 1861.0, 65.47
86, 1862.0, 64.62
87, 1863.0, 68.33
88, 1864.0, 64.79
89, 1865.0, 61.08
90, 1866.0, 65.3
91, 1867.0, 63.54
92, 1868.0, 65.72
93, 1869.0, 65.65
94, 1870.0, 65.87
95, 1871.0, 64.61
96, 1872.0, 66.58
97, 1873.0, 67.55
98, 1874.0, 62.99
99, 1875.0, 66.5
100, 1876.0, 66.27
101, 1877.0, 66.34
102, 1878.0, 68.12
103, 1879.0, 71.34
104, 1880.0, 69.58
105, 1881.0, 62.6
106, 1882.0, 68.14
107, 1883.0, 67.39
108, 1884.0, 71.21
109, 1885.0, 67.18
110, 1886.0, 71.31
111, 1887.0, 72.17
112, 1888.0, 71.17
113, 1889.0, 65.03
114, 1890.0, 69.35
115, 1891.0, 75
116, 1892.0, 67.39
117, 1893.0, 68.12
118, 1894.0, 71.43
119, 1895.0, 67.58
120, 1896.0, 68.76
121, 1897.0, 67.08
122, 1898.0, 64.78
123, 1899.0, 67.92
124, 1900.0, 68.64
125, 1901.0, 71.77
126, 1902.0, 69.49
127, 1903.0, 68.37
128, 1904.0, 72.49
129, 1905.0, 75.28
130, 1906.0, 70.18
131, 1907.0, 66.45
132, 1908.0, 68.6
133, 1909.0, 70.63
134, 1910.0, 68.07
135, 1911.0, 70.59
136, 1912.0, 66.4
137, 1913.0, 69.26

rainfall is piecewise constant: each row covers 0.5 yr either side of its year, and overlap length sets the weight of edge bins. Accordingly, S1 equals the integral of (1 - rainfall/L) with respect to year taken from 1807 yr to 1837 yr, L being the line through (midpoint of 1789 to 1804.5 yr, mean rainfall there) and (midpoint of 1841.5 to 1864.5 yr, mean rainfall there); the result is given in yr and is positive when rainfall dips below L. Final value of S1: 3.6 yr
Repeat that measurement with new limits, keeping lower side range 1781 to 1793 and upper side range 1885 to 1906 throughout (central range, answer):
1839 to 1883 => 8.3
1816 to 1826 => 3.8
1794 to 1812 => -0.5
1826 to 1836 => 2.6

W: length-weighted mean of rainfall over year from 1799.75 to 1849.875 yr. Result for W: 51.6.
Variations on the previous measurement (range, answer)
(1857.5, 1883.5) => 65.9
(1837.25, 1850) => 40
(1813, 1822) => 50.5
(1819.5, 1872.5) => 50.2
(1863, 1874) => 65.1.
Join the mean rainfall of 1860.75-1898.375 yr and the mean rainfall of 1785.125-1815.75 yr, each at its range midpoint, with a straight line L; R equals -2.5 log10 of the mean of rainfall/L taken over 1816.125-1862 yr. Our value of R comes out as 0.40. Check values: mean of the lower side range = 67.7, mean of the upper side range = 67.3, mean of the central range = 46.7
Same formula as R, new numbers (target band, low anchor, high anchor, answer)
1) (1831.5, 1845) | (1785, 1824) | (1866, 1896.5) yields 0.29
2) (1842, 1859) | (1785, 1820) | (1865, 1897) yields 0.48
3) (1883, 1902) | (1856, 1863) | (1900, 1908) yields -0.01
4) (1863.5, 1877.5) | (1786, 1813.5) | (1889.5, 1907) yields 0.06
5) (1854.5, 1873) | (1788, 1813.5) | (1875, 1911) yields 0.09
